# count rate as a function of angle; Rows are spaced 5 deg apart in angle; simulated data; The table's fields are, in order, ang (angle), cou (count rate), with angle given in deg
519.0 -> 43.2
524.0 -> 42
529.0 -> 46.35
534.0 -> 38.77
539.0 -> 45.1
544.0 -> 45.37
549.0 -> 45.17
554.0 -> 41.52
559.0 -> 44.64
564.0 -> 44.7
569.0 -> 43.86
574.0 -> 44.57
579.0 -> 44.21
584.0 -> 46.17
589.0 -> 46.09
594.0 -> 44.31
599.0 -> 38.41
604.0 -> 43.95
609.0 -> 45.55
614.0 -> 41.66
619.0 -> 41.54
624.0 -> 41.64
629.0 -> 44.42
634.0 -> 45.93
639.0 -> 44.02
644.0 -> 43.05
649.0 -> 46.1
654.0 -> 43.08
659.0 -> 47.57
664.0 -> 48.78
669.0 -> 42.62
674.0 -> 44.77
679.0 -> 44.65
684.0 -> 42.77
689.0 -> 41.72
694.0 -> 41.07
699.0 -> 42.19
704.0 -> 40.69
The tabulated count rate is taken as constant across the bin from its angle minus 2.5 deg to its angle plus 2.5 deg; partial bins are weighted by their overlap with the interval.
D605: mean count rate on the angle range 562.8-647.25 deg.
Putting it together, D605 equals 43.8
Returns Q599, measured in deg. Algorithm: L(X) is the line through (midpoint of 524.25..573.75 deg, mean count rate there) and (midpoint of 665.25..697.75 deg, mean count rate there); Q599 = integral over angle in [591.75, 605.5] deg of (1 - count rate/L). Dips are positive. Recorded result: 0.5 deg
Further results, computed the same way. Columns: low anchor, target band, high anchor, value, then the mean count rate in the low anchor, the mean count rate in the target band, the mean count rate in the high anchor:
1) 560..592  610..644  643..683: 1.29 deg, 44.9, 43.3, 45.1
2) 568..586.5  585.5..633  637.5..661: 1.63 deg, 44.8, 43.2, 44.7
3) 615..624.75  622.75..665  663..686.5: -2.03 deg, 41.6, 44.9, 44.5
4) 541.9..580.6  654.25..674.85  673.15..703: -1.33 deg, 44.2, 45.7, 42.6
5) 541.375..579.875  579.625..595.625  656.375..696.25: -0.43 deg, 44.3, 45.4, 44.3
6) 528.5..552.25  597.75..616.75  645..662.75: 0.95 deg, 43.9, 42.6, 45.6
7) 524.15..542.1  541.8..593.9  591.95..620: -2.01 deg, 43.3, 44.6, 42.6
